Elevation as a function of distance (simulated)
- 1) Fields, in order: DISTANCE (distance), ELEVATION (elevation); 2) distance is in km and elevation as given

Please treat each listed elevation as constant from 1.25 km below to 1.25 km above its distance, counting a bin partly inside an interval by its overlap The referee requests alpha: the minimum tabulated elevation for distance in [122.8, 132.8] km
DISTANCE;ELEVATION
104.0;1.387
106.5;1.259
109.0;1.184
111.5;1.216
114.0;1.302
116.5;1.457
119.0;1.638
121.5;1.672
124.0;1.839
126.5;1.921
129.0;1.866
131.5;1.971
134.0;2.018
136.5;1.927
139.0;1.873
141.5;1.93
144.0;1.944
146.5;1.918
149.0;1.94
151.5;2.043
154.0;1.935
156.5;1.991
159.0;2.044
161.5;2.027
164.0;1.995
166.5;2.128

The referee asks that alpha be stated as 1.839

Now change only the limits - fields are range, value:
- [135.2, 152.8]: 1.873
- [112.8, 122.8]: 1.302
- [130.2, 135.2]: 1.971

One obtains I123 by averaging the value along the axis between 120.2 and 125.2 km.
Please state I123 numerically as 1.75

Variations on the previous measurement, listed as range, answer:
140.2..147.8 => 1.93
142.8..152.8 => 1.96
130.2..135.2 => 1.99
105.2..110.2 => 1.22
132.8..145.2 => 1.94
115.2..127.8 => 1.7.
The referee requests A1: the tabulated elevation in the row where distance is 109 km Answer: 1.184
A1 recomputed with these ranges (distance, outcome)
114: 1.302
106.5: 1.259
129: 1.866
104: 1.387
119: 1.638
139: 1.873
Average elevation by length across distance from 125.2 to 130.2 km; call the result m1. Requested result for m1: 1.89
